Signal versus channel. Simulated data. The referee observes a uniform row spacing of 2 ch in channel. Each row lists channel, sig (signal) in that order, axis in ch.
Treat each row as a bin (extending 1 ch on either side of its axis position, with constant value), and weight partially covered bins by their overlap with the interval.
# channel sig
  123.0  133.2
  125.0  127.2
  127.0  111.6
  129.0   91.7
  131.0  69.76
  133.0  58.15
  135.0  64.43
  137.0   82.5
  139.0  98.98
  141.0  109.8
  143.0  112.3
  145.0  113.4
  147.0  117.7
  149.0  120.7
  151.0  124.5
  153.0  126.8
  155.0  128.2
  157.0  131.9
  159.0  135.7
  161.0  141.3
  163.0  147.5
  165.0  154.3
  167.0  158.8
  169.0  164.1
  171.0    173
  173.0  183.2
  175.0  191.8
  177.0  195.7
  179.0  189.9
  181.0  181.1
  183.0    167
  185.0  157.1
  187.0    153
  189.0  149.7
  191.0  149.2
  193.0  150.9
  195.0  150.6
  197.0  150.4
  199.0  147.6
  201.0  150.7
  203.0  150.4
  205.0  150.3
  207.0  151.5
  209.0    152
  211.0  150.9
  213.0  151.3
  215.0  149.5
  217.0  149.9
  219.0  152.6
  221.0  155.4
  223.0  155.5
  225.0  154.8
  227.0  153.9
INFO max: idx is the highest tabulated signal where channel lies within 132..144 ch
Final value 112.3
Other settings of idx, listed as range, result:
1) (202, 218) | 152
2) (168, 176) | 191.8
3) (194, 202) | 150.7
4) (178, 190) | 189.9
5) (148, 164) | 147.5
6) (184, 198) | 157.1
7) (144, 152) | 124.5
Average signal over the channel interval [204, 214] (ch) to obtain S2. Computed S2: 151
